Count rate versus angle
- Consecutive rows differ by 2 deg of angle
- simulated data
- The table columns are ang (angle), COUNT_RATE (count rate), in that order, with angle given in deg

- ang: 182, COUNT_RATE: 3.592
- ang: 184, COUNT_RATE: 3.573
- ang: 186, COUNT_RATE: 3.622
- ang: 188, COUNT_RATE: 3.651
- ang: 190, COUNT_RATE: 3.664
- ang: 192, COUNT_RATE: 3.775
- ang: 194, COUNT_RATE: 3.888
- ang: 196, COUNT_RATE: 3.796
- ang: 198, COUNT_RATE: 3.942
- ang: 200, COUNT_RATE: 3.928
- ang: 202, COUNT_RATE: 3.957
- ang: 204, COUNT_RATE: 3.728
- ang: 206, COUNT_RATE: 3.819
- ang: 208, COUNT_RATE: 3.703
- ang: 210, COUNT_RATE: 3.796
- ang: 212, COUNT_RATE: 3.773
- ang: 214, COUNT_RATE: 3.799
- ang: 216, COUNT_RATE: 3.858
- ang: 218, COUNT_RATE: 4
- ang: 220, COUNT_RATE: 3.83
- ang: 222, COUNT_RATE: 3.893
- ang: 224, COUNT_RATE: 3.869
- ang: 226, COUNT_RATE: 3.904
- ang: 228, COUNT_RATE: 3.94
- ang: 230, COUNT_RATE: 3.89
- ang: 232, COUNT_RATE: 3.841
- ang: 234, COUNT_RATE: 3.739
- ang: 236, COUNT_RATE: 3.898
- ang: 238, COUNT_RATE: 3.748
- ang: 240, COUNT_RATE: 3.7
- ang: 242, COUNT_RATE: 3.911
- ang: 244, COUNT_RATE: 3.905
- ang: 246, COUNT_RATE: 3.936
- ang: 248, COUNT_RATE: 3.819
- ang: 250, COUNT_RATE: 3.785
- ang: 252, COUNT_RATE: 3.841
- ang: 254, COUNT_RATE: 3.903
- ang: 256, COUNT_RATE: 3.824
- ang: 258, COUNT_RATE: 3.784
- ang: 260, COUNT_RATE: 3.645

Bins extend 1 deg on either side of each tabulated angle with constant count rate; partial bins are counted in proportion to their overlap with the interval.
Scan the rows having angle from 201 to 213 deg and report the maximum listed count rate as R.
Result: 3.957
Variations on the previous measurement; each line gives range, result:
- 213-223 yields 4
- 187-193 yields 3.775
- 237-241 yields 3.748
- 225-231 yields 3.94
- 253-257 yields 3.903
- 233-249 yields 3.936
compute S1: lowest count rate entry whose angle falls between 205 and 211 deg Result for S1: 3.703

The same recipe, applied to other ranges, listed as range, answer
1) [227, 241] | 3.7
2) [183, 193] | 3.573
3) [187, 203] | 3.651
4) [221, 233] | 3.841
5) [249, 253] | 3.785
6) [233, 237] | 3.739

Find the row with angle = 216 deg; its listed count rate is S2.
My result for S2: 3.858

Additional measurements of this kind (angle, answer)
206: 3.819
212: 3.773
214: 3.799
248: 3.819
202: 3.957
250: 3.785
